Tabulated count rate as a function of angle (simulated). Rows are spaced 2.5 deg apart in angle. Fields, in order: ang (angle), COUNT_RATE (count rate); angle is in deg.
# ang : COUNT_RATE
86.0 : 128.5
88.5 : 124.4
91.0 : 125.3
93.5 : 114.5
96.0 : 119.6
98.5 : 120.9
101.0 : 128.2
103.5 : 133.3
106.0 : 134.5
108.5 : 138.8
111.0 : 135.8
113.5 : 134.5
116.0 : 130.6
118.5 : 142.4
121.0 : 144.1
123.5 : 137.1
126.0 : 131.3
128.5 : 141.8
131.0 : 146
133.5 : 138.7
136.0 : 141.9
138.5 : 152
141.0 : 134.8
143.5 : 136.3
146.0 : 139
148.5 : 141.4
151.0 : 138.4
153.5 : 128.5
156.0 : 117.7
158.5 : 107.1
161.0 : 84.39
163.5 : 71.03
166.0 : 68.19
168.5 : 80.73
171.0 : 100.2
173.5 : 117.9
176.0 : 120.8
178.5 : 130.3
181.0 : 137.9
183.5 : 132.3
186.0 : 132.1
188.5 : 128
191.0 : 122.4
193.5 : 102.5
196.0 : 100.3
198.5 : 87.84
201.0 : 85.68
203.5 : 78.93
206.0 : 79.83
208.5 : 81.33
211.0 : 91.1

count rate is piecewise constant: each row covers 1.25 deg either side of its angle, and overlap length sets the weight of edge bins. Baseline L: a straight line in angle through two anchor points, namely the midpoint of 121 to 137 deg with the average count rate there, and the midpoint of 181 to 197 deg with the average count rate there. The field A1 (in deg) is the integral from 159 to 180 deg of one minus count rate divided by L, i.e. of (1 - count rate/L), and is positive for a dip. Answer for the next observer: 4.86 deg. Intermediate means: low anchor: 140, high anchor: 121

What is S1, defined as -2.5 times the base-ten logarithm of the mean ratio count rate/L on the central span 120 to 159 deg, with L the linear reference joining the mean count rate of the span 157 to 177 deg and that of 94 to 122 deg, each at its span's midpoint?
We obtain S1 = -0.22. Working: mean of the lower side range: 132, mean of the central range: 137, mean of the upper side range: 93.8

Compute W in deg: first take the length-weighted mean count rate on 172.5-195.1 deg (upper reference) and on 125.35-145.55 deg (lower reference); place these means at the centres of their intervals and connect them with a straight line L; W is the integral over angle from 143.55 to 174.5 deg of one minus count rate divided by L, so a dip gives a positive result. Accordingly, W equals 5.7 deg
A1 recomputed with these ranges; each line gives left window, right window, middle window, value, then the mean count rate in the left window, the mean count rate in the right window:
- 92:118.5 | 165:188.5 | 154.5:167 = 2.9 deg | 130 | 115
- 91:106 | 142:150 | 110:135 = -1.3 deg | 124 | 139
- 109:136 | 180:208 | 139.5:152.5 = -1.0 deg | 138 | 107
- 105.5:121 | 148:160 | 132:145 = -1.1 deg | 137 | 125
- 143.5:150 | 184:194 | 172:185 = 0.0 deg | 139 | 123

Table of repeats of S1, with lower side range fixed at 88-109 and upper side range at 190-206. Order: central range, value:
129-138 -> -0.24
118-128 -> -0.17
